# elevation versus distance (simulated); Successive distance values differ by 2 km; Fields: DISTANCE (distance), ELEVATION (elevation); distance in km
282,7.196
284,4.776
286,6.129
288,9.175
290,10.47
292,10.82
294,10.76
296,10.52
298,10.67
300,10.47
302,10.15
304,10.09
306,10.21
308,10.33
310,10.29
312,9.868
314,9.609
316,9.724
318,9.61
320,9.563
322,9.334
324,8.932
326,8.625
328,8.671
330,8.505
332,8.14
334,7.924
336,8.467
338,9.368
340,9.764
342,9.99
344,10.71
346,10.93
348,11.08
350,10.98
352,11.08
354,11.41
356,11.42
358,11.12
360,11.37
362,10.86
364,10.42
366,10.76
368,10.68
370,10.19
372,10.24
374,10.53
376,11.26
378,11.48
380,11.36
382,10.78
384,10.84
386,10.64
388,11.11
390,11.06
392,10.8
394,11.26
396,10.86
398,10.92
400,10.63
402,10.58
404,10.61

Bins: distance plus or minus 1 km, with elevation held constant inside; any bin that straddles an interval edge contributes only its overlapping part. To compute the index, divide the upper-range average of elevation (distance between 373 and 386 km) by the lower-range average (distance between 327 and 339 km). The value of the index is 1.3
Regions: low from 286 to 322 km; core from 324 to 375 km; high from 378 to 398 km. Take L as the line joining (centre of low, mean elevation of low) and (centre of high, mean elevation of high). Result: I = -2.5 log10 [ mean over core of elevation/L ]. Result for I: 0.047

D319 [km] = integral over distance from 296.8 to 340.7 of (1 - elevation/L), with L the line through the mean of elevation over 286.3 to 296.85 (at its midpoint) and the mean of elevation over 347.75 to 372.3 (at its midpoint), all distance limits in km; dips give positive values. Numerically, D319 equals 3.9 km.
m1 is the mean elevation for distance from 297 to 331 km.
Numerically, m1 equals 9.69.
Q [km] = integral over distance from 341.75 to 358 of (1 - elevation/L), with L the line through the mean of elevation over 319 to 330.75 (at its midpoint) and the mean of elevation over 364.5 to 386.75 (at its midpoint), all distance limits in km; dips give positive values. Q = -1.9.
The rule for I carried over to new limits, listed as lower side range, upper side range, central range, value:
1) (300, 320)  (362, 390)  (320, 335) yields 0.179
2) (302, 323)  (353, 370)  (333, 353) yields 0.056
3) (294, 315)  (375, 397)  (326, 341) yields 0.209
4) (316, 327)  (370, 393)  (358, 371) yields -0.033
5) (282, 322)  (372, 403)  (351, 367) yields -0.059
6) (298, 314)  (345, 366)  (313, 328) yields 0.126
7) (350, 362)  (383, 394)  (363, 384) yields 0.028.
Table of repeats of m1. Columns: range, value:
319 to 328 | 9.06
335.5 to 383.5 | 10.7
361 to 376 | 10.6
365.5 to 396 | 10.9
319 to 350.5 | 9.41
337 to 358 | 10.7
